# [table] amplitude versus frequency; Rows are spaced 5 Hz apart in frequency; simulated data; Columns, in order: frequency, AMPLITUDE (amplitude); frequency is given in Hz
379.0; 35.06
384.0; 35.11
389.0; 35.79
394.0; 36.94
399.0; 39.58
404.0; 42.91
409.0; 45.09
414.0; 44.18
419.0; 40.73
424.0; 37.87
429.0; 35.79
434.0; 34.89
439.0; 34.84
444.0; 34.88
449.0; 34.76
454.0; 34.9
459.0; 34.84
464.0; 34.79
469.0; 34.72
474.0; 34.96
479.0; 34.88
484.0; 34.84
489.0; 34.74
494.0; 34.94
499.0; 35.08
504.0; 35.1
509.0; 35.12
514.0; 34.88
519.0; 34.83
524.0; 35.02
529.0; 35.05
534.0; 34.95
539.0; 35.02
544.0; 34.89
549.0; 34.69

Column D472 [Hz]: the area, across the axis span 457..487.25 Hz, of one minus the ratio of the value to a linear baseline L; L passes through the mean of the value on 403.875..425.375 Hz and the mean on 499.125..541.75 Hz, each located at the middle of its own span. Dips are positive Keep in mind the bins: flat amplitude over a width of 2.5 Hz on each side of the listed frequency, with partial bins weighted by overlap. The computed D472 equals 2.8 Hz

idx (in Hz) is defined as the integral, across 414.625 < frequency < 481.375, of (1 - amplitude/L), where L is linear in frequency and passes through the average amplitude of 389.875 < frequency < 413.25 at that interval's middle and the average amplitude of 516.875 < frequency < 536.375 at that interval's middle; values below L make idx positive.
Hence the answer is 5.0 Hz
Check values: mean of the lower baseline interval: 41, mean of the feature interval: 35.8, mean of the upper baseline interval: 35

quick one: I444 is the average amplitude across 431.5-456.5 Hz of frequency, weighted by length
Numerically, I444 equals 34.9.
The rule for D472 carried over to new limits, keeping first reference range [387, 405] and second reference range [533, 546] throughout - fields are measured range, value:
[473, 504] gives 1.1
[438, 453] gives 1.0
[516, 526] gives 0.1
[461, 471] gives 0.6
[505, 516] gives 0.2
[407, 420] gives -1.9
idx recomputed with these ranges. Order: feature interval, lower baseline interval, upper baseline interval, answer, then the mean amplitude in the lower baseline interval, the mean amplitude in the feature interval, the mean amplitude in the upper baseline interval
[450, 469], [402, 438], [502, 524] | 1.5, 39.9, 34.8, 35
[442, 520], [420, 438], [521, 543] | 1.8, 36.5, 34.9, 35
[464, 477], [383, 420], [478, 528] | 0.6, 40.2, 34.8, 34.9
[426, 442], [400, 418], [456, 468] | 1.7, 43.4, 35.2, 34.8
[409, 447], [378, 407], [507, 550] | -1.0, 37.8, 38.1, 34.9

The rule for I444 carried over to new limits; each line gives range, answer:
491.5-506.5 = 35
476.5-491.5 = 34.8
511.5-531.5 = 34.9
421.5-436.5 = 36.2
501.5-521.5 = 35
